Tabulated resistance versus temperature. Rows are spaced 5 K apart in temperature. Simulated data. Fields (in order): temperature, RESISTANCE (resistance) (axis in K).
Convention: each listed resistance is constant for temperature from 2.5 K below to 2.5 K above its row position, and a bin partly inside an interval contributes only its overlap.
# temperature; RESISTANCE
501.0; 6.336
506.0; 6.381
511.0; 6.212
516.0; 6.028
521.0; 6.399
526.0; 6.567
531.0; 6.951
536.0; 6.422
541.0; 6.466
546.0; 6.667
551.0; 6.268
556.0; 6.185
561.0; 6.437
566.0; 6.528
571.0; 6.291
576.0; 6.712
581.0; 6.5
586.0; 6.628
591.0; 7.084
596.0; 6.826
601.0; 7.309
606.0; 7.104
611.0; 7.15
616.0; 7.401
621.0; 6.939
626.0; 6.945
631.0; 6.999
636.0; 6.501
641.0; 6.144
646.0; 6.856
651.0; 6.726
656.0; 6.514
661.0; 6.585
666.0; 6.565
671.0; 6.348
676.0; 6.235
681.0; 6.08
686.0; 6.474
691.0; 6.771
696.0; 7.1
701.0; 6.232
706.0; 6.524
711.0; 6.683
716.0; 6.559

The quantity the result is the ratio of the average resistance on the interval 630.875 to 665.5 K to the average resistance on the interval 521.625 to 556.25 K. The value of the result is 1.0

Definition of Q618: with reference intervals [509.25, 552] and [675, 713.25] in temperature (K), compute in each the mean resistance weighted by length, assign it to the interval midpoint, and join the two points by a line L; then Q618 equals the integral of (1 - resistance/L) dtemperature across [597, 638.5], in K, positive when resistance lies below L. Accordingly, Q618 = -3.5 K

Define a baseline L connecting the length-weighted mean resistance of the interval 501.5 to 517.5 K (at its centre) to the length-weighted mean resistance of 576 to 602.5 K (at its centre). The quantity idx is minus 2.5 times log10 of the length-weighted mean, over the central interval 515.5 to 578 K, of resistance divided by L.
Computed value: 0.01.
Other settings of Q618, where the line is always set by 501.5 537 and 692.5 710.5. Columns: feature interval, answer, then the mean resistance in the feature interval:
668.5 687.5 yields 1.0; 6.27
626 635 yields -0.5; 6.9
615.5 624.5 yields -0.8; 7.09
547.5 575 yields 0.4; 6.37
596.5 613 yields -1.6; 7.14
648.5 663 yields -0.1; 6.61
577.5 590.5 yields -0.3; 6.66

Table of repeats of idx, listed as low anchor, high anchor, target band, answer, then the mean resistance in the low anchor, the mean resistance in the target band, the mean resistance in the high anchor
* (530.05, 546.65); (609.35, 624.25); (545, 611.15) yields 0.03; 6.59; 6.68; 7.15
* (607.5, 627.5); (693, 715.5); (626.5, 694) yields 0.05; 7.12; 6.54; 6.63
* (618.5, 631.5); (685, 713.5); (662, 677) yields 0.06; 6.96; 6.42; 6.64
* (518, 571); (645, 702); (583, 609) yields -0.08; 6.48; 6.98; 6.54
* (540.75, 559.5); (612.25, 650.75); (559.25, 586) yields 0.00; 6.39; 6.51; 6.83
